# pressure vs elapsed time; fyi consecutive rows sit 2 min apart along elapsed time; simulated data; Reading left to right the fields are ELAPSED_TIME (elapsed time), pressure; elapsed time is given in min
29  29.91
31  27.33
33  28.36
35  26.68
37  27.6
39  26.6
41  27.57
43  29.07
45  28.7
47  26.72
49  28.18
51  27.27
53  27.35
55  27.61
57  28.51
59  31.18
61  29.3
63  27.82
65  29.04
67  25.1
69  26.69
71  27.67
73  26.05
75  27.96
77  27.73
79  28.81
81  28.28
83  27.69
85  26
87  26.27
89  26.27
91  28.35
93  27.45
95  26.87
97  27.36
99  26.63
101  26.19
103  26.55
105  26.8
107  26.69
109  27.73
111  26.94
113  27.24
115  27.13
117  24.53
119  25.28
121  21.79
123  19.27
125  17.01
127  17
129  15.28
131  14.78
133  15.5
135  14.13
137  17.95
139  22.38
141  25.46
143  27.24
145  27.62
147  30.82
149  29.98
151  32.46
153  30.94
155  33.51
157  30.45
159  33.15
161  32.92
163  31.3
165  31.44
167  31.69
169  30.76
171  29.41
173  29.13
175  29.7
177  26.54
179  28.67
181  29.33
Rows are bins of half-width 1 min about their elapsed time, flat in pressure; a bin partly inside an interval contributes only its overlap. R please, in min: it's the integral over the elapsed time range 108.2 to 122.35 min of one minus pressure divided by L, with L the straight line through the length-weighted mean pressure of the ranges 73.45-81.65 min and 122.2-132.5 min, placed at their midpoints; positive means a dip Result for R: -4.6 min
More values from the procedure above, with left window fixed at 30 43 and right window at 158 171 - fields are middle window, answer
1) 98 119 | 2.3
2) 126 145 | 7.1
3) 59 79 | 0.6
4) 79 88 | 0.5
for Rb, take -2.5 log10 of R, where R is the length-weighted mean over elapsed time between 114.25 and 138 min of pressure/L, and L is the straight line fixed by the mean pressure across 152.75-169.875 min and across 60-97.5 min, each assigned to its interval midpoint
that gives 0.49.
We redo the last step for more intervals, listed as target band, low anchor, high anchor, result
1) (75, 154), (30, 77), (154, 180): 0.17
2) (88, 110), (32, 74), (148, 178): 0.08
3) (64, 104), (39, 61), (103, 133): -0.07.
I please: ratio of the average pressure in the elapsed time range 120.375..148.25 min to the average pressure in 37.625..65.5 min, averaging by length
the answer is 0.73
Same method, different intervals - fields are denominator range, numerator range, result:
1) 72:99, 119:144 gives 0.70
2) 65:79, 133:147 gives 0.83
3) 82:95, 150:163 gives 1.19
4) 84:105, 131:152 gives 0.89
